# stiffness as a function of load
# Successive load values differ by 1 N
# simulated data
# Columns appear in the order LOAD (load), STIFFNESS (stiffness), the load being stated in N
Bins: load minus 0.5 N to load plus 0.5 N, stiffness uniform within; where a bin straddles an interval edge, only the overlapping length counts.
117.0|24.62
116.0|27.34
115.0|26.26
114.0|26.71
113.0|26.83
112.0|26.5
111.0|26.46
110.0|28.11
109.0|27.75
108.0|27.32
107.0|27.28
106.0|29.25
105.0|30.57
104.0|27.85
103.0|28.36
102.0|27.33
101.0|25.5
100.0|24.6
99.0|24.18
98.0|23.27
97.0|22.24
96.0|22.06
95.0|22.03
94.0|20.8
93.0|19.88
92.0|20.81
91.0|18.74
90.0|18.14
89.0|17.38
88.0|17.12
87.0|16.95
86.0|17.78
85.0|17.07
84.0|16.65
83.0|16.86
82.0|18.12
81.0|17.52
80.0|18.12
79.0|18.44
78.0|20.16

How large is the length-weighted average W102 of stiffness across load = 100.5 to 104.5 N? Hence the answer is 27.3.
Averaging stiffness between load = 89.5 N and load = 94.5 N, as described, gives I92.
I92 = 19.7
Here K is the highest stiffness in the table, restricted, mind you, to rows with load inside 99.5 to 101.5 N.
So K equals 25.5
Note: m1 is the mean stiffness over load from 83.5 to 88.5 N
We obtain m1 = 17.1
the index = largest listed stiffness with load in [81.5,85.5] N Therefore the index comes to 18.12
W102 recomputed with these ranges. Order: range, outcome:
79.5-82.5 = 17.9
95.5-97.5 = 22.1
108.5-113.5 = 27.1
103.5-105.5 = 29.2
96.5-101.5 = 24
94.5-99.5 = 22.8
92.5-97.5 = 21.4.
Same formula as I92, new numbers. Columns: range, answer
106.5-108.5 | 27.3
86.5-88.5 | 17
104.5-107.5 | 29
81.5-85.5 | 17.2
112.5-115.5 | 26.6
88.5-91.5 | 18.1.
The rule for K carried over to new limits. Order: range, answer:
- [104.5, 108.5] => 30.57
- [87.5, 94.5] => 20.81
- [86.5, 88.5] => 17.12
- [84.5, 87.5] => 17.78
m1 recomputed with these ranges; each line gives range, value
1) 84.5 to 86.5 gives 17.4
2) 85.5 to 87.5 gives 17.4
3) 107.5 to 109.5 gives 27.5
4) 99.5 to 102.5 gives 25.8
